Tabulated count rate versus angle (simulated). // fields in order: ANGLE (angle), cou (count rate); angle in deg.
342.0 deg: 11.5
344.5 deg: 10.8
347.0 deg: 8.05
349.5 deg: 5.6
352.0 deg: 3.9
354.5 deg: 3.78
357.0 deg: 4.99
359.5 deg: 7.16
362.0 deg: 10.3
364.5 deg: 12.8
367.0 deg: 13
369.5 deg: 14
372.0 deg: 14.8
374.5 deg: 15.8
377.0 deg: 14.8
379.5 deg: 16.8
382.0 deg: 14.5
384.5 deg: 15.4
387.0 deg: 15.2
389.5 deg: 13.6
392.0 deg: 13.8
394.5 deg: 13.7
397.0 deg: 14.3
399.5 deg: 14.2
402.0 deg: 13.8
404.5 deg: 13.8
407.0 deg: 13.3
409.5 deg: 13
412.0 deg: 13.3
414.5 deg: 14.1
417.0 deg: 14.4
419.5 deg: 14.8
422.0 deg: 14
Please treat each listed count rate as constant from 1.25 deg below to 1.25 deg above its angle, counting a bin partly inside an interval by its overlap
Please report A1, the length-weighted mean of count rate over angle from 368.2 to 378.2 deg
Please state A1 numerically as 14.8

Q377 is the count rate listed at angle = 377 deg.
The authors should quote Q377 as 14.8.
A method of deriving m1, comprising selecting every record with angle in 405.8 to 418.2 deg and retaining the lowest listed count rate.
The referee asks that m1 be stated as 13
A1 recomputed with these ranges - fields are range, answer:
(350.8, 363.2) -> 6.02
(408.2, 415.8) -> 13.5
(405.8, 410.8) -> 13.2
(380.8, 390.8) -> 14.7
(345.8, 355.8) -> 5.32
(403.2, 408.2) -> 13.6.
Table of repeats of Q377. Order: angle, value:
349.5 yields 5.6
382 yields 14.5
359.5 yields 7.16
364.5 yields 12.8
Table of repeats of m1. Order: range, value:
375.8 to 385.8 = 14.5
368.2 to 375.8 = 14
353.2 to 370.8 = 3.78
